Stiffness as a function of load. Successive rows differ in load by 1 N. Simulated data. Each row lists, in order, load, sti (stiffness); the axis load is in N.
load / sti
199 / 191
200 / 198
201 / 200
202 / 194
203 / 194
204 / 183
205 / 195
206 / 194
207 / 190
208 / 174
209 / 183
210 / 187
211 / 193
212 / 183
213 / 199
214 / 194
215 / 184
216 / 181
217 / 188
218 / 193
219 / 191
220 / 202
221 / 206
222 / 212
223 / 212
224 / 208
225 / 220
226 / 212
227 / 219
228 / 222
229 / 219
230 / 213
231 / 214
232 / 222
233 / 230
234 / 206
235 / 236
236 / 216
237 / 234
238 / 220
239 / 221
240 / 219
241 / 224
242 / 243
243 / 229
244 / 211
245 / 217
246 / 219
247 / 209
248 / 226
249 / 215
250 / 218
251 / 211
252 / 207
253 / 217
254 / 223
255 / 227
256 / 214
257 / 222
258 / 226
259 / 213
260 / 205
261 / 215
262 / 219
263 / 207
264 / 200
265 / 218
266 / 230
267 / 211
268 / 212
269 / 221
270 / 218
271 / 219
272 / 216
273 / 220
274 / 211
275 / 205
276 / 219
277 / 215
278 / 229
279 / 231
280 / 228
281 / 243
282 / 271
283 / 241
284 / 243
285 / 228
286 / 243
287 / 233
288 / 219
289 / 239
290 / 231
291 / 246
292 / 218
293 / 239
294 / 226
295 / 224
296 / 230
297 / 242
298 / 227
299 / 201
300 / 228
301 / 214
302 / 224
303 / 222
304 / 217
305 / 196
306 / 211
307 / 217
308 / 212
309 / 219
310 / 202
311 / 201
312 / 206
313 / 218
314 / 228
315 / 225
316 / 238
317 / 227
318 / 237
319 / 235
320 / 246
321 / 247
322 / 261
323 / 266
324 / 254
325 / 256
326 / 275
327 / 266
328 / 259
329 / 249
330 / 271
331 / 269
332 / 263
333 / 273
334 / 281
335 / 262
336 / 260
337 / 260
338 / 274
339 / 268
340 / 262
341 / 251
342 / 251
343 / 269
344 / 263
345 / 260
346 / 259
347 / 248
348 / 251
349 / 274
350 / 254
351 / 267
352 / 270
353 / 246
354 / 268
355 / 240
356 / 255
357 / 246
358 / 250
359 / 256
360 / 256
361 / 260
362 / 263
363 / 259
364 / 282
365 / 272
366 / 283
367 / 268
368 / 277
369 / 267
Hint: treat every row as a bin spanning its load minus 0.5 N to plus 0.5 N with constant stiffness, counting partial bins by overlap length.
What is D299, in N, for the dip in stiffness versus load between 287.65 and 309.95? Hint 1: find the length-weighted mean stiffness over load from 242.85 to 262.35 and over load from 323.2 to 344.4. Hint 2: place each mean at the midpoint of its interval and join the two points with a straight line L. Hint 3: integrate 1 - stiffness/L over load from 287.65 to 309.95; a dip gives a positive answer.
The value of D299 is 1.9 N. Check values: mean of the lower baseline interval 217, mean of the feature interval 222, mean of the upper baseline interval 264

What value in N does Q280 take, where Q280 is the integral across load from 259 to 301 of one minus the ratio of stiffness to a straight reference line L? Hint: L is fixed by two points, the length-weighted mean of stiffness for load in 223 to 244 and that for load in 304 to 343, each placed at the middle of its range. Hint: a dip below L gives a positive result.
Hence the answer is 1.5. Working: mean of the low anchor 221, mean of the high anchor 245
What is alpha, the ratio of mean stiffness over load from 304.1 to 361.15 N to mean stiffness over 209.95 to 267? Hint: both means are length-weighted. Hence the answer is 1.17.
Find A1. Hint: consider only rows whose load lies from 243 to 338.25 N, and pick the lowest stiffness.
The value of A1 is 196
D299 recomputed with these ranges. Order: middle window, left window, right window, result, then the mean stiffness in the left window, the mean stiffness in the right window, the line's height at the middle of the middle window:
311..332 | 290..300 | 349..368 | -0.31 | 228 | 262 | 242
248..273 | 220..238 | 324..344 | 1.62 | 217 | 264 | 231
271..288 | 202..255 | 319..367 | 0.21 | 208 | 261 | 232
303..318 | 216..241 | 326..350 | 2.04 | 214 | 263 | 250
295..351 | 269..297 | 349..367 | 0.72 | 229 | 261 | 246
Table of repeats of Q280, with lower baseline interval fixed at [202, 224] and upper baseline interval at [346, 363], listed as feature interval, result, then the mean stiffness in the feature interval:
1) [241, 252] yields -0.6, 219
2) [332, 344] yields -0.7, 264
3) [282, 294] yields -0.5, 236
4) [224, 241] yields -1.6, 220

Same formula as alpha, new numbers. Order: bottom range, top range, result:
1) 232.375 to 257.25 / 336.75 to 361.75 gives 1.17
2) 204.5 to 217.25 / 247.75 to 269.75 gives 1.15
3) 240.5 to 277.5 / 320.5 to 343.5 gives 1.21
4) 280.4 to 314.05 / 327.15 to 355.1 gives 1.16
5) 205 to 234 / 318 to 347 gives 1.29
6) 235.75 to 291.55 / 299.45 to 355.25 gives 1.10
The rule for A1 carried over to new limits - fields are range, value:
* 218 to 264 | 191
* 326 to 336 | 249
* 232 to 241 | 206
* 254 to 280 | 200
